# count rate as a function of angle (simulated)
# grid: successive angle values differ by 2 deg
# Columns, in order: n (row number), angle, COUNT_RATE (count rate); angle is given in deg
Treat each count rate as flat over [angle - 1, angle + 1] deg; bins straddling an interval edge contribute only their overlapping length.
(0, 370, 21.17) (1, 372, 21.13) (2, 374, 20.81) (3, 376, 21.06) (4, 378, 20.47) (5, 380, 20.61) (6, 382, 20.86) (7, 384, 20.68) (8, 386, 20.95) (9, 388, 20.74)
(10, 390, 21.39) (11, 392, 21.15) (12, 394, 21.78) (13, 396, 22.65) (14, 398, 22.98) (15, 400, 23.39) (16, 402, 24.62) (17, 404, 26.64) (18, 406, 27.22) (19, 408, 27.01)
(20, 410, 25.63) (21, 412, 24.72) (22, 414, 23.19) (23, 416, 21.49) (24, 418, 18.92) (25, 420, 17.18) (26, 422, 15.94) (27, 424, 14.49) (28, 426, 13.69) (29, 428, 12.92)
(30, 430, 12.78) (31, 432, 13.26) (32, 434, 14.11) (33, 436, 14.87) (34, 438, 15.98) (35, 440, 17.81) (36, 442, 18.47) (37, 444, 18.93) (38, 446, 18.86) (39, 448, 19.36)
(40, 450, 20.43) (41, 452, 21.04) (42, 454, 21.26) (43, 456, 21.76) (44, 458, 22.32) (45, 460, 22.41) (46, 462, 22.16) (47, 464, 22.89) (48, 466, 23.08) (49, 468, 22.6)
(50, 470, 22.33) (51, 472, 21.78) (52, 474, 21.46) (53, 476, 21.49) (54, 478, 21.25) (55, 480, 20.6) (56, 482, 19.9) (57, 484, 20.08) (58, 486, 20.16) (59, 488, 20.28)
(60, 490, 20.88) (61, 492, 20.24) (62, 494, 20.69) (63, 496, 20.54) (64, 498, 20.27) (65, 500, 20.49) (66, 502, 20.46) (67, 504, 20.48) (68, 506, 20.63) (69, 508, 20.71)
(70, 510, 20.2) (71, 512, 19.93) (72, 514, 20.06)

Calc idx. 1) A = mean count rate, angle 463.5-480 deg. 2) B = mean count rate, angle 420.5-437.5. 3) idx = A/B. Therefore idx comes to 1.55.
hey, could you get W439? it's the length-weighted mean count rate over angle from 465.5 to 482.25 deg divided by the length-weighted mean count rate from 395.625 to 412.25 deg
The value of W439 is 0.86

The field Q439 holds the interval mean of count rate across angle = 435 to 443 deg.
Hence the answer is 16.8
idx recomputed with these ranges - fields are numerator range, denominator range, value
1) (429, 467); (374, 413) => 0.83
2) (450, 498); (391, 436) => 1.06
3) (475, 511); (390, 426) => 0.93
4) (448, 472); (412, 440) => 1.33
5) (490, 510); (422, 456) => 1.21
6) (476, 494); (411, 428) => 1.12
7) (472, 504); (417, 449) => 1.28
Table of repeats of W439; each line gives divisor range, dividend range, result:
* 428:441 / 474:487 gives 1.41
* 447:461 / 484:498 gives 0.96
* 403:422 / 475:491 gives 0.89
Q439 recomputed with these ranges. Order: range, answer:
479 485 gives 20.2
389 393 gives 21.3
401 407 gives 26.2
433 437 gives 14.5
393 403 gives 23.1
